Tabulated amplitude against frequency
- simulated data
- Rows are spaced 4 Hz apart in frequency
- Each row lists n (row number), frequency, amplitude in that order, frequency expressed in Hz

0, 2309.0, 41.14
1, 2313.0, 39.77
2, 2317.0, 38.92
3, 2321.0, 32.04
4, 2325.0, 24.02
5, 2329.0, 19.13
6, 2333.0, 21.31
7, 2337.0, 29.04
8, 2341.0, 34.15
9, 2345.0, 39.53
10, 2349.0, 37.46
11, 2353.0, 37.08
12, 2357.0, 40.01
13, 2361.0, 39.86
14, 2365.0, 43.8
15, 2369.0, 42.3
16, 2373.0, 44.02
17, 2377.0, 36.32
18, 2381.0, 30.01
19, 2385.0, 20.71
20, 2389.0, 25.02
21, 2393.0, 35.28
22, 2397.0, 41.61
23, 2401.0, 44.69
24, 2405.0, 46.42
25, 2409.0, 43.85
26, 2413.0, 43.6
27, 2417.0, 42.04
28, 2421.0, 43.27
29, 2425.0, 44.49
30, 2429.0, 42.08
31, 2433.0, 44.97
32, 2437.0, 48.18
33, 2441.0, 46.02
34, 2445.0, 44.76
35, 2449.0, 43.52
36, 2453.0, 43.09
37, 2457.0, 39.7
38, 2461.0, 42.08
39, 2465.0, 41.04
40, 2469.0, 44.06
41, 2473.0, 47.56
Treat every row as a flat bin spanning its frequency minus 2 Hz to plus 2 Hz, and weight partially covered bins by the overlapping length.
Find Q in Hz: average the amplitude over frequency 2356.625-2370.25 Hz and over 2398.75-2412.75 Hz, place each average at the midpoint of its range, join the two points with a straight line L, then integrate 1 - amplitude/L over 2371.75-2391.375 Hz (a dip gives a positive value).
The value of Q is 5.52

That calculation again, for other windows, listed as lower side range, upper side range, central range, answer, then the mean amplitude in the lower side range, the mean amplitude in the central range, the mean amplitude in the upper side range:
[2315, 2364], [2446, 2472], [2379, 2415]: 0.9 Hz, 32.9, 36.8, 42.5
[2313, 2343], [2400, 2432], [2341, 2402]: -1.6 Hz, 29.1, 37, 43.8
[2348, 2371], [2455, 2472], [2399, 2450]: -3.8 Hz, 40.2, 44.5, 42.1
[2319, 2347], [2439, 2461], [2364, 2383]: -3.2 Hz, 28.5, 39.1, 43.3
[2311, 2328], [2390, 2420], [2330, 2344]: 2.6 Hz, 32.8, 28.3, 41.9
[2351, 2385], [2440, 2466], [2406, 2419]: -0.9 Hz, 38.1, 43.4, 42.8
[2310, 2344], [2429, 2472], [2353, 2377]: -4.6 Hz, 30.4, 41.1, 43.8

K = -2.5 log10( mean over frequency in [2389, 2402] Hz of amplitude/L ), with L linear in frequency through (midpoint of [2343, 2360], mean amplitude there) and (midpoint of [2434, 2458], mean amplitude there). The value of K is 0.10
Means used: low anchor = 38.6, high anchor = 44.4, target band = 37.8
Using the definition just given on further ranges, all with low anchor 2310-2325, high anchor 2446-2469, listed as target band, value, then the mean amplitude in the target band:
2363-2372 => -0.14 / 43.2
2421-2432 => -0.07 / 43.4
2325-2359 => 0.16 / 31.7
